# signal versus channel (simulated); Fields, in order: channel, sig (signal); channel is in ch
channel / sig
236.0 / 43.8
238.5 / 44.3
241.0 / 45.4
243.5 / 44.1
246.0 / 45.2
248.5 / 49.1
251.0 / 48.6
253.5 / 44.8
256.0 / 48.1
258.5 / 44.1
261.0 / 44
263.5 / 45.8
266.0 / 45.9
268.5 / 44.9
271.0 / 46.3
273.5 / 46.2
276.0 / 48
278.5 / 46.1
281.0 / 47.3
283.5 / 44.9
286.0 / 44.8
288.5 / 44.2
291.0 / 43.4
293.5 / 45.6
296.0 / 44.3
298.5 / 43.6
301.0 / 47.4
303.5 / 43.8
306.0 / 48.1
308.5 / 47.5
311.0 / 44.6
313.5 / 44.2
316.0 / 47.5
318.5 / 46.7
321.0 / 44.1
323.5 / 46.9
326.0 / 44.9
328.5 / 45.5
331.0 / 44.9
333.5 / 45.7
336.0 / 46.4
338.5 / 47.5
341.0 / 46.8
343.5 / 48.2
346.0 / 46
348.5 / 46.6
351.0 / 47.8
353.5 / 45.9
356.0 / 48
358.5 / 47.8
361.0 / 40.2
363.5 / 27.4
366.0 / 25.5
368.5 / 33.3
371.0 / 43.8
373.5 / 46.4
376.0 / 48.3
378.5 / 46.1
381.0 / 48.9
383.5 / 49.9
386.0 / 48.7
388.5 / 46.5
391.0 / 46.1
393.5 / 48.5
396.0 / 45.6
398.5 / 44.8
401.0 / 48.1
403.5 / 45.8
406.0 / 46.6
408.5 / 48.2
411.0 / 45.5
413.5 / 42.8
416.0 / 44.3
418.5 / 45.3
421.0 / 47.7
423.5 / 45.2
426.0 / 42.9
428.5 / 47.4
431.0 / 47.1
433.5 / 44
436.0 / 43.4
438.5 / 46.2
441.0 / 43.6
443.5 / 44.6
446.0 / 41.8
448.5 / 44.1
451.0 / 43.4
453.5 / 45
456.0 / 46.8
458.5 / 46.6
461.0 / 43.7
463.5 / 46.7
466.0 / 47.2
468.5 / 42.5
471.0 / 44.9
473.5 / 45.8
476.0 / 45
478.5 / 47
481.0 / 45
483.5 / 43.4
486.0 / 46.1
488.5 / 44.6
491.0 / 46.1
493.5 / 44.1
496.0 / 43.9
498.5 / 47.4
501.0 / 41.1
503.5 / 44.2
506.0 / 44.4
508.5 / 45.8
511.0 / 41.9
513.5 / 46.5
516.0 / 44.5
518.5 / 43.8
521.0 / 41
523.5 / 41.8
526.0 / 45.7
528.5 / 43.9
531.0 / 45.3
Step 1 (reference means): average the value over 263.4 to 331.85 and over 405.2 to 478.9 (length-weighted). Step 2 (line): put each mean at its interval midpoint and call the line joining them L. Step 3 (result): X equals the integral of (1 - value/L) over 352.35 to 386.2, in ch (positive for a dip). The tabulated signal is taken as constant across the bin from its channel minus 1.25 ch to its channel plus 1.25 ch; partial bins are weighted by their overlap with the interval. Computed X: 2.0 ch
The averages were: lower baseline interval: 45.6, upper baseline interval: 45.1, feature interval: 42.7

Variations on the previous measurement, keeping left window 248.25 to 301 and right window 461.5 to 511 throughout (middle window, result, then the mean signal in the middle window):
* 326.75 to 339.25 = -0.1 ch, 45.9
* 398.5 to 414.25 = -0.3 ch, 46.2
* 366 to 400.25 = 0.1 ch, 45.2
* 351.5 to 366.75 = 1.8 ch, 40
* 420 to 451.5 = 0.3 ch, 44.7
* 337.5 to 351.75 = -0.5 ch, 47.1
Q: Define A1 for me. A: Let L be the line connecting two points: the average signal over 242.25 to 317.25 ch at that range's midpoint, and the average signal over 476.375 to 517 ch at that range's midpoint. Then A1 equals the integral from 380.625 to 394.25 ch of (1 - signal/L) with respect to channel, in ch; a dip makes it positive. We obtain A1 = -0.8 ch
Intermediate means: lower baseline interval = 45.7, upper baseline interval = 44.8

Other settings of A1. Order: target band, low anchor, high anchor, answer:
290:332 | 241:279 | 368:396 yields 0.6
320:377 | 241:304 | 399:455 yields 2.0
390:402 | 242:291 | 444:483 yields -0.3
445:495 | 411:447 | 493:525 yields -0.8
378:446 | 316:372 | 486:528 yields -3.2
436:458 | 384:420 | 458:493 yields 0.6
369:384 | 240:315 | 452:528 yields -0.4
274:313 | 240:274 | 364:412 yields 0.0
